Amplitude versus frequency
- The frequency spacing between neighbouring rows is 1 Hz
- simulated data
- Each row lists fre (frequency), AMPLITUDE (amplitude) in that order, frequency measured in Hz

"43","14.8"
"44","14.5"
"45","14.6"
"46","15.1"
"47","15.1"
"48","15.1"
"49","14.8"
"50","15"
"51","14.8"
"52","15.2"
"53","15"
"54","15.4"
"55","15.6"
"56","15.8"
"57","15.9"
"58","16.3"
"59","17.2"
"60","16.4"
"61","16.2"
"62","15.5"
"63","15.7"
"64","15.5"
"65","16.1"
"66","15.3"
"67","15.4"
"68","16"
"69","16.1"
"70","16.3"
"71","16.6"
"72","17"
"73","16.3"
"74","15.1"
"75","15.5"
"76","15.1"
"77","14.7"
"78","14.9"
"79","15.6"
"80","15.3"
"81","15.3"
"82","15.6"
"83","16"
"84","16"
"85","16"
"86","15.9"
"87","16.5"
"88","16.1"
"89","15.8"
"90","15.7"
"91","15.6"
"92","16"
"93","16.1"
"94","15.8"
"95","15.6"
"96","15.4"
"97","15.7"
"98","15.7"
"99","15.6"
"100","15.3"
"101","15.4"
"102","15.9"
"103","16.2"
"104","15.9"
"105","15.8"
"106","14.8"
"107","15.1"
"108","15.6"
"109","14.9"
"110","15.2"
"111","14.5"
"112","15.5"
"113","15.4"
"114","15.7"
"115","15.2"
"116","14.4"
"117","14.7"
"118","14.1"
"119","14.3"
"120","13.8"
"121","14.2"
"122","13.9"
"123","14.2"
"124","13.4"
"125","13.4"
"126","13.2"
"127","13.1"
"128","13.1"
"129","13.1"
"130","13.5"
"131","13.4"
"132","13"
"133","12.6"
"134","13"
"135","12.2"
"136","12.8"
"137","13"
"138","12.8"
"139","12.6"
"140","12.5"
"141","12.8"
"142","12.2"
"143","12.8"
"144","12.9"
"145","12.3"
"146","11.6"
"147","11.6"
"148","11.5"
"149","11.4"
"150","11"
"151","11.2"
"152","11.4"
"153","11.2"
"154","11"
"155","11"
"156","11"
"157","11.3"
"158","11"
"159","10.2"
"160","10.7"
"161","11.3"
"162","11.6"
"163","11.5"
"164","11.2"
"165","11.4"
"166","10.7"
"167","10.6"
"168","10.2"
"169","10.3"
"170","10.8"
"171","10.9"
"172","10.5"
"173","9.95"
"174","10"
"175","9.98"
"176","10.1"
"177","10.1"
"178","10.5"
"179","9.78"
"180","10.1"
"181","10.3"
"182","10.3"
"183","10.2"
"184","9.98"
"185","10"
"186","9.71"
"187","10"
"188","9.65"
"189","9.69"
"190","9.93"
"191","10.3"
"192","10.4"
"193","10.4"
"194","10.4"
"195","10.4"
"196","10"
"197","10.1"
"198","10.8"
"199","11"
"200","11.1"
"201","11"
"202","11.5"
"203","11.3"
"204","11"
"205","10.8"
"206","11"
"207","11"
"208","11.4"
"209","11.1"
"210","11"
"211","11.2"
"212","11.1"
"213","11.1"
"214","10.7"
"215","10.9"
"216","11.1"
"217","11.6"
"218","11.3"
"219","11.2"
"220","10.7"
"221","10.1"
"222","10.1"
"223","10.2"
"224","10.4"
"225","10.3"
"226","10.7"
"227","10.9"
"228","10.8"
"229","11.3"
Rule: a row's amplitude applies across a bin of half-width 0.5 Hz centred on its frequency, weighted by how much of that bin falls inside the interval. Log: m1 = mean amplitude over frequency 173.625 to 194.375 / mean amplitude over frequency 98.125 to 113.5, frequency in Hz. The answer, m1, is 0.65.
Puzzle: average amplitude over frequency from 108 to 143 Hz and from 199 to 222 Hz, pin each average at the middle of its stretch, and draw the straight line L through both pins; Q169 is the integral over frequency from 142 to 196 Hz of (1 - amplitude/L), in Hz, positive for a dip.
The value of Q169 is 7.08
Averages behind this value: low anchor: 13.7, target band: 10.7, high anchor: 11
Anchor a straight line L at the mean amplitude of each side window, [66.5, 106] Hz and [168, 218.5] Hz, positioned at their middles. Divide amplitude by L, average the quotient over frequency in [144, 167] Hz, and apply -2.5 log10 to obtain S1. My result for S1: 0.10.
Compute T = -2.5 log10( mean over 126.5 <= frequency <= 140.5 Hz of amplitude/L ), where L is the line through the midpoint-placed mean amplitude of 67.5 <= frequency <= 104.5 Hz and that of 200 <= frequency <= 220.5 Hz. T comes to 0.09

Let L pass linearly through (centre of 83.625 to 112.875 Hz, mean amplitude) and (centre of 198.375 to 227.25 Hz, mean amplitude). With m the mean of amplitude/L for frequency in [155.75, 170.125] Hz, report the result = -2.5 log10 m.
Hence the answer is 0.187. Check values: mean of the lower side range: 15.6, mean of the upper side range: 10.9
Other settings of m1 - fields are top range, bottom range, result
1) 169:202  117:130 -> 0.75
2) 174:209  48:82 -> 0.67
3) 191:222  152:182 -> 1.02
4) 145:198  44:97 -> 0.68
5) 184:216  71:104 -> 0.68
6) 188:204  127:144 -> 0.82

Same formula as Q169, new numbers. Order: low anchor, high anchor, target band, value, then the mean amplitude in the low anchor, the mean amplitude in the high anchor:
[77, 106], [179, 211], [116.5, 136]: 0.7 Hz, 15.7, 10.5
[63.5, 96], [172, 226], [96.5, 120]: -1.1 Hz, 15.8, 10.5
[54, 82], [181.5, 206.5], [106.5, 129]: -1.1 Hz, 15.8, 10.4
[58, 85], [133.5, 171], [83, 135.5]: -3.7 Hz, 15.8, 11.6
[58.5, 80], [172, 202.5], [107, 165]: -0.6 Hz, 15.8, 10.3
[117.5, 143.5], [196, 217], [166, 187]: 2.9 Hz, 13.2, 11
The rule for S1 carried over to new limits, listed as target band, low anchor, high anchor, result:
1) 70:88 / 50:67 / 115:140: -0.05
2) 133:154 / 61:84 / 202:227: 0.10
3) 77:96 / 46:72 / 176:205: -0.08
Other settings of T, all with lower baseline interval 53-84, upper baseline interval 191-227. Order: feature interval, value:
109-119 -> -0.057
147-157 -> 0.146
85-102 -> -0.062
